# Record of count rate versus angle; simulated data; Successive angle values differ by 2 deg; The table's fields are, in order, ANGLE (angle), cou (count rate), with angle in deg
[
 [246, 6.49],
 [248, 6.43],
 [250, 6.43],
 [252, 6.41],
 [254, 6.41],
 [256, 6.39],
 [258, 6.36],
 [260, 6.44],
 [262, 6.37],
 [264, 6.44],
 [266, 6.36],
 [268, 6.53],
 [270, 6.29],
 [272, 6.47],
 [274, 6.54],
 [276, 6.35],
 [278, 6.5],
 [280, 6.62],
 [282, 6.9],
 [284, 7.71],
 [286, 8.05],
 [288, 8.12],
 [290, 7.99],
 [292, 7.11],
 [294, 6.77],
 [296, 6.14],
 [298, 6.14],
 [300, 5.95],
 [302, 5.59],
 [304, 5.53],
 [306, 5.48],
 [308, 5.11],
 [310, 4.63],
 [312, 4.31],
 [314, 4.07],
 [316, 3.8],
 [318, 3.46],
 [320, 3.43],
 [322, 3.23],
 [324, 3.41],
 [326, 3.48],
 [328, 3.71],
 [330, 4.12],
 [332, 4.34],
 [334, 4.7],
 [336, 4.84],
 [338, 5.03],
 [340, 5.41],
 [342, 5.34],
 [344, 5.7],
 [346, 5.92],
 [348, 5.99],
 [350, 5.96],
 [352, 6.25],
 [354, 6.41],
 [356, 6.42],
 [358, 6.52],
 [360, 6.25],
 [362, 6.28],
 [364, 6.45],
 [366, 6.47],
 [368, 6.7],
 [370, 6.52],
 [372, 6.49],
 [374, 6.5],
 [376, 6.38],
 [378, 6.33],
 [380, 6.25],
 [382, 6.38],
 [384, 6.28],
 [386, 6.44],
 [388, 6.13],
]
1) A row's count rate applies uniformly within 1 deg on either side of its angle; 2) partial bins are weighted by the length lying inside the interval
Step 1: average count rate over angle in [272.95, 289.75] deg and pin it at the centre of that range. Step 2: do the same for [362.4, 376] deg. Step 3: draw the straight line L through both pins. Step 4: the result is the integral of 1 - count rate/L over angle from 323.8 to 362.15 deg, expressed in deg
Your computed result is 7.8 deg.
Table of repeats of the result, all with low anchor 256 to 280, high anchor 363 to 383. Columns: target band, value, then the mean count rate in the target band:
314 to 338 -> 9.4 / 3.92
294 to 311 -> 2.1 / 5.64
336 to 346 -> 1.7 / 5.37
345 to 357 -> 0.5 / 6.16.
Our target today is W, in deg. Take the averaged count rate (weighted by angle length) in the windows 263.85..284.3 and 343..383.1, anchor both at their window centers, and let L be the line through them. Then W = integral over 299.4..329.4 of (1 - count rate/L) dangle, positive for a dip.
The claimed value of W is 9.9 deg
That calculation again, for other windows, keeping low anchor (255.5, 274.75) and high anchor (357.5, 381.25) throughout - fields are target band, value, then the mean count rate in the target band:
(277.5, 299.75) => -2.25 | 7.07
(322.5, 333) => 4.31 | 3.78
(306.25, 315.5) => 2.67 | 4.57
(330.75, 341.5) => 2.60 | 4.87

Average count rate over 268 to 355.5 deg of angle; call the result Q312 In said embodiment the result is 5.57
